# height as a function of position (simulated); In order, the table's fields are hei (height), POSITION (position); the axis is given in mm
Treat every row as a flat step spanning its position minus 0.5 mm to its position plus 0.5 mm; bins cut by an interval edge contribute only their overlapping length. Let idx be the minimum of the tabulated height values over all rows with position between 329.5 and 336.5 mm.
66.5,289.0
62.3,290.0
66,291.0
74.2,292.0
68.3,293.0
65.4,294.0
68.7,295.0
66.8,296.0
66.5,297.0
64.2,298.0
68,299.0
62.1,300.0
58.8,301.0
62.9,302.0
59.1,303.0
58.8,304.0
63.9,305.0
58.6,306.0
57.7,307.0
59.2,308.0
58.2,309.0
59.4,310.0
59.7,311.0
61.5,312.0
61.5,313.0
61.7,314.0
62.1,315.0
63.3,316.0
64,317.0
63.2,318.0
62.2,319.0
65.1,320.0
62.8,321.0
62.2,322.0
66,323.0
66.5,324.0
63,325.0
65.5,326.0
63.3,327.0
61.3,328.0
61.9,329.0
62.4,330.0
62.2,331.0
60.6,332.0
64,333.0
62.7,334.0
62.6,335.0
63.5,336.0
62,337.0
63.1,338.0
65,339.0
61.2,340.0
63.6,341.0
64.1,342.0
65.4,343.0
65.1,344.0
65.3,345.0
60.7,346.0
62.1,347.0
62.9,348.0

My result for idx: 60.6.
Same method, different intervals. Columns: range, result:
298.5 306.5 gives 58.6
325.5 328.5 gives 61.3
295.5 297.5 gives 66.5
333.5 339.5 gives 62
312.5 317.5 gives 61.5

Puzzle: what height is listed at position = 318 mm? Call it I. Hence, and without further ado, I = 63.2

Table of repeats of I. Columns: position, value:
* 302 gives 62.9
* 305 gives 63.9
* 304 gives 58.8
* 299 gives 68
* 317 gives 64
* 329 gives 61.9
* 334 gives 62.7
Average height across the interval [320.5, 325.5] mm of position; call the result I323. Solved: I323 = 64.1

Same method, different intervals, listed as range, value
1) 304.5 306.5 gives 61.2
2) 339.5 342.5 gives 63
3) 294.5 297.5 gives 67.3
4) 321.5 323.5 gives 64.1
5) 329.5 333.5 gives 62.3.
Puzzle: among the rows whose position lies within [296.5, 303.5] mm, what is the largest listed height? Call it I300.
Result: 68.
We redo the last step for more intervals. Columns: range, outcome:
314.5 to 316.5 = 63.3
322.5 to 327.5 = 66.5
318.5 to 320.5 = 65.1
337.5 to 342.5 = 65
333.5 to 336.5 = 63.5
